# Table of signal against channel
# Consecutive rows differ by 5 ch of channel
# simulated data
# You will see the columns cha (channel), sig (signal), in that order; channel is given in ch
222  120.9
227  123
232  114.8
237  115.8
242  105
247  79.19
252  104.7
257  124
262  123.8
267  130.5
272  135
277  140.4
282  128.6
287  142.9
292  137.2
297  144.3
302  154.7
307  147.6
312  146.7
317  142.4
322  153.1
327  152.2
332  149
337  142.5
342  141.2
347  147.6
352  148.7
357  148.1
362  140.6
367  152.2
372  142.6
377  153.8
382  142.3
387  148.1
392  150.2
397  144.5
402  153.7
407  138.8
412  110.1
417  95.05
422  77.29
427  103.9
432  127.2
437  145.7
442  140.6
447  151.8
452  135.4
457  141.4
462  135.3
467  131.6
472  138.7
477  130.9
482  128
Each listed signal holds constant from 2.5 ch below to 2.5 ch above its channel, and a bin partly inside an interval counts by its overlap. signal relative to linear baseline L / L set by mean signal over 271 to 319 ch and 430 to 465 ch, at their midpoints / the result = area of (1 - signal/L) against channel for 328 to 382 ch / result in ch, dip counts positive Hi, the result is -2.1 ch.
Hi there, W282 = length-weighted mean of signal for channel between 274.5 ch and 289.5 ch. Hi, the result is 137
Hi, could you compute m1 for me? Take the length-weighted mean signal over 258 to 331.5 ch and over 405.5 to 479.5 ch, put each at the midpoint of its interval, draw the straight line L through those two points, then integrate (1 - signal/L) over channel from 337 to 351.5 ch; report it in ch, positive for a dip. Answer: -0.9 ch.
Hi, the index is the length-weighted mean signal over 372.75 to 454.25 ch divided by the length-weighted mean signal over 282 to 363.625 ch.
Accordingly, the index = 0.9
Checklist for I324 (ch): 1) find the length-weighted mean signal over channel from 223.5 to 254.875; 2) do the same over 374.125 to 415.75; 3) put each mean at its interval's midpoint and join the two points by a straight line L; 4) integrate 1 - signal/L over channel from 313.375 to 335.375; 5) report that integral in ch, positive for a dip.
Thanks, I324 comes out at -3.97 ch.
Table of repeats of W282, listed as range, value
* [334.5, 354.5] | 145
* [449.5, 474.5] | 136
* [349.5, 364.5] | 146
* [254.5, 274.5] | 128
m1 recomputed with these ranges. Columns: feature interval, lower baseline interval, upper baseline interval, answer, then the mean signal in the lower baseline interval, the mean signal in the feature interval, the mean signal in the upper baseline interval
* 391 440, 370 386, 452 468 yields 6.21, 147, 124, 136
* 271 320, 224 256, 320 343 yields -3.78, 108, 142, 148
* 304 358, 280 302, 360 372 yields -1.50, 140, 147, 146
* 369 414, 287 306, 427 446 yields -1.69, 145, 143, 134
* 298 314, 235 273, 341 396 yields -2.53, 114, 149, 147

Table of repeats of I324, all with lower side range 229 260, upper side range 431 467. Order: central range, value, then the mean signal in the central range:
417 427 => 3.5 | 88.4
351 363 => -2.0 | 146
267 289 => -4.5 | 136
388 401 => -1.7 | 148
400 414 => -0.1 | 134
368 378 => -1.6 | 148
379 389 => -1.2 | 145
